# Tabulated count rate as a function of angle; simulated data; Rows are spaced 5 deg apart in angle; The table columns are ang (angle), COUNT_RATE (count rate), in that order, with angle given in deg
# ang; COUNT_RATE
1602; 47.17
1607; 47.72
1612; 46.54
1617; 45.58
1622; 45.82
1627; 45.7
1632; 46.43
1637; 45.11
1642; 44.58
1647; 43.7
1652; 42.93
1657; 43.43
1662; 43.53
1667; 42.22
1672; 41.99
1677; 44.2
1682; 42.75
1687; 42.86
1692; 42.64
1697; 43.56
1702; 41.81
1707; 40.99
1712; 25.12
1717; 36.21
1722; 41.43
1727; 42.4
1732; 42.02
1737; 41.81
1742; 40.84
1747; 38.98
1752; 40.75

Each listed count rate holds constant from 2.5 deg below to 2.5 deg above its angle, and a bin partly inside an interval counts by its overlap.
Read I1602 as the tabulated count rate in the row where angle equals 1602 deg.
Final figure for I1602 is 47.17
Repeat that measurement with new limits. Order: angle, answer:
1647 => 43.7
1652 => 42.93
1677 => 44.2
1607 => 47.72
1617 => 45.58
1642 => 44.58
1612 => 46.54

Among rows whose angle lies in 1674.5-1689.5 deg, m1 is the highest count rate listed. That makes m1 44.2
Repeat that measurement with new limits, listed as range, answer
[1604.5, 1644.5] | 47.72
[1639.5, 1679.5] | 44.58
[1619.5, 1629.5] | 45.82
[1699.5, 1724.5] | 41.81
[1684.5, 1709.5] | 43.56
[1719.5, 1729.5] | 42.4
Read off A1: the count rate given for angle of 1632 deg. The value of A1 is 46.43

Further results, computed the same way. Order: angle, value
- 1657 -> 43.43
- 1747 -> 38.98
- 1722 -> 41.43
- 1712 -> 25.12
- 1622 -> 45.82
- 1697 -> 43.56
